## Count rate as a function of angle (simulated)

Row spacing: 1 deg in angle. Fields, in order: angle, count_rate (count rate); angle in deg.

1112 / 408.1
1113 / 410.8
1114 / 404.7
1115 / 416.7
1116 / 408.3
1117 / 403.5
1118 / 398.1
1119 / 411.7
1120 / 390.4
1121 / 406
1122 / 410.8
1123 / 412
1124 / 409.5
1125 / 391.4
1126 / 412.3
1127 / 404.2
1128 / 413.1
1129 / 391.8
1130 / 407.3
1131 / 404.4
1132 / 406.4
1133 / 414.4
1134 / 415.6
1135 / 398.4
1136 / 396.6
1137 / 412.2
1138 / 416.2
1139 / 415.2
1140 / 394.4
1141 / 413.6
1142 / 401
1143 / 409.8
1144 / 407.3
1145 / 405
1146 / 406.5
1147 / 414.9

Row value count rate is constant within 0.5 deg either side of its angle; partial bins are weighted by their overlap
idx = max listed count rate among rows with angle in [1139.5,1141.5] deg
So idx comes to 413.6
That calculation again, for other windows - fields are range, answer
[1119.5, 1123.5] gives 412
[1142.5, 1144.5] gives 409.8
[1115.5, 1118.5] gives 408.3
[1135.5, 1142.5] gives 416.2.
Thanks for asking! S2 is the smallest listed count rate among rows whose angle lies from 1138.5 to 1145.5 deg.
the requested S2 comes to 394.4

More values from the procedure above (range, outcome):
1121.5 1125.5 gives 391.4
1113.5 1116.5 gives 404.7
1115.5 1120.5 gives 390.4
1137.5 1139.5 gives 415.2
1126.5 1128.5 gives 404.2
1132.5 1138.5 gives 396.6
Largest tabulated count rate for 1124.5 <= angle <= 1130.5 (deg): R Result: 413.1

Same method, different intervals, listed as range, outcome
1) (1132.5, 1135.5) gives 415.6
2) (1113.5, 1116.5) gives 416.7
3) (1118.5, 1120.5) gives 411.7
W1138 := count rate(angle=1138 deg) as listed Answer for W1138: 416.2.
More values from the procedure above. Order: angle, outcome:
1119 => 411.7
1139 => 415.2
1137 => 412.2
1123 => 412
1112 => 408.1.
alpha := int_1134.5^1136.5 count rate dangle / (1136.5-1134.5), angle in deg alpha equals 398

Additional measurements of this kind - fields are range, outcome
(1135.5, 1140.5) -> 407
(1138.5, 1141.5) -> 408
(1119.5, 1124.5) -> 406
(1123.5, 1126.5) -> 404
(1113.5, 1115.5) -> 411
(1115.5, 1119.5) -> 405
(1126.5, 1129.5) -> 403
